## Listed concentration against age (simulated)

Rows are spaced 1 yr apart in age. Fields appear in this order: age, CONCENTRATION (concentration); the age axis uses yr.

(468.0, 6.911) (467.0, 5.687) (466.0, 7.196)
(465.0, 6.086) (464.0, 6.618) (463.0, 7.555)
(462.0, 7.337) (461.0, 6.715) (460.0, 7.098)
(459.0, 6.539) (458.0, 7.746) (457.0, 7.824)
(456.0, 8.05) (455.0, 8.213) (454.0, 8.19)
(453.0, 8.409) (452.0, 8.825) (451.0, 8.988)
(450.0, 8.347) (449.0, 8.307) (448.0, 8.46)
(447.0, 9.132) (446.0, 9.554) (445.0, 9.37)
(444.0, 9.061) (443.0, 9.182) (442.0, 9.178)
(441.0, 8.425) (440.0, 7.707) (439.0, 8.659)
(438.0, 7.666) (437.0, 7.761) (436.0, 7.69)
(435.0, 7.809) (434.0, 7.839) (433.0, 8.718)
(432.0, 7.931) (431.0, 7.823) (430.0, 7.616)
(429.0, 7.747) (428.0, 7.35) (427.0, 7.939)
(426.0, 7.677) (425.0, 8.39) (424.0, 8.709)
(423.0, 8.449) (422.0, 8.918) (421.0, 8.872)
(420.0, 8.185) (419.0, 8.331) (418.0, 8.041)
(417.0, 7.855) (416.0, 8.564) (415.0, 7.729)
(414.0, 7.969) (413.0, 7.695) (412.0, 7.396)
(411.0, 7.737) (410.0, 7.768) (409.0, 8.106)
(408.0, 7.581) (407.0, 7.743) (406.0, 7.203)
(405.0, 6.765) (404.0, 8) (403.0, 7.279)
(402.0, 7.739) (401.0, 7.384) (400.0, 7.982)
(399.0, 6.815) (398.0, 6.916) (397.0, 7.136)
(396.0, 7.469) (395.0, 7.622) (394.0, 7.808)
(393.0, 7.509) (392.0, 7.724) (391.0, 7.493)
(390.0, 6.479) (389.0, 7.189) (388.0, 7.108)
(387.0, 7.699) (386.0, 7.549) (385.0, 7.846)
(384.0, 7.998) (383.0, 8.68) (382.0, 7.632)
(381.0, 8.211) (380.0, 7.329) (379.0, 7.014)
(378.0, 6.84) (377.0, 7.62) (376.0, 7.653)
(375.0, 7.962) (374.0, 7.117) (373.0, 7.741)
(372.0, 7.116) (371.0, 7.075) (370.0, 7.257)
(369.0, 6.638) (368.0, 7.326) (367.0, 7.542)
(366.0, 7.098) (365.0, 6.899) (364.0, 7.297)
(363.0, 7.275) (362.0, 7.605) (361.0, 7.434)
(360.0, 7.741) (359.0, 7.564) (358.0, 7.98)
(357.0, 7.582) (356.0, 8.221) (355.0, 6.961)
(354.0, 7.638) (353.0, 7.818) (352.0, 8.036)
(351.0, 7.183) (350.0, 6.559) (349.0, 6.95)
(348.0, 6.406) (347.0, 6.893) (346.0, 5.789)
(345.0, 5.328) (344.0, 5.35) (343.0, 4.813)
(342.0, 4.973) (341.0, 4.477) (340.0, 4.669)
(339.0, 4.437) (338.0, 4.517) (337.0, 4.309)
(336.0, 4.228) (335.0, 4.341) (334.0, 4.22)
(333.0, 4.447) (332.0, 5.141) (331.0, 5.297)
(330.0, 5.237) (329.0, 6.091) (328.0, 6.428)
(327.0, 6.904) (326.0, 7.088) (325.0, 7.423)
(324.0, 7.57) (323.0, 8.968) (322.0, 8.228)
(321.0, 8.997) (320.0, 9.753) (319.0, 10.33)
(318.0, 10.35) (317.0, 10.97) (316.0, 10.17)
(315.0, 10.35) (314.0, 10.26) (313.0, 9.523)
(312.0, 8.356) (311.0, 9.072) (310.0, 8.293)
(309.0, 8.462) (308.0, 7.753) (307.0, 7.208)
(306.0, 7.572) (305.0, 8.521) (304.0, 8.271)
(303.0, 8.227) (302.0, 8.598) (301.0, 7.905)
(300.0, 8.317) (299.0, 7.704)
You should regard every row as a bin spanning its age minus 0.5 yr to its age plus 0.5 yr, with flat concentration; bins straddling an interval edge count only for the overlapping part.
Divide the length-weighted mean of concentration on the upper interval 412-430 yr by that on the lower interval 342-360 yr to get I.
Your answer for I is 1.2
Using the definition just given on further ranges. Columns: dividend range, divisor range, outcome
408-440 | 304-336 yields 1.03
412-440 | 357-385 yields 1.08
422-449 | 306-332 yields 1.00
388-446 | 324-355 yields 1.36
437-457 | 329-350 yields 1.67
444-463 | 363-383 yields 1.11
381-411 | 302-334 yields 0.94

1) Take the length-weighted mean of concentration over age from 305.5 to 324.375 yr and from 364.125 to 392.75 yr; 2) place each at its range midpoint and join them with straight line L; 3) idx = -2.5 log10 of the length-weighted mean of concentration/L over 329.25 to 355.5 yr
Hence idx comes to 0.43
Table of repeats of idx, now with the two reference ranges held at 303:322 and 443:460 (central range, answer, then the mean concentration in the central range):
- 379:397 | 0.152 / 7.58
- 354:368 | 0.183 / 7.48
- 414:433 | 0.055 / 8.13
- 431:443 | 0.043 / 8.16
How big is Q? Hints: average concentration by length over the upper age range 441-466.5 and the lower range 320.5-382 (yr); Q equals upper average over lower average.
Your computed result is 1.21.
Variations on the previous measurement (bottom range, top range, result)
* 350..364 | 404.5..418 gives 1.02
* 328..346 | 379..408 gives 1.54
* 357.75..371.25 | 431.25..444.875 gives 1.13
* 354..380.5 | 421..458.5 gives 1.13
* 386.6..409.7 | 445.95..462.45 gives 1.09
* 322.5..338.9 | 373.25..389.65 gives 1.32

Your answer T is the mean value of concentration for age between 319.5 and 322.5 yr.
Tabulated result 8.99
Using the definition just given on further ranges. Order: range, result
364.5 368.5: 7.22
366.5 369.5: 7.17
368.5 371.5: 6.99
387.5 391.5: 7.07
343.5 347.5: 5.84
